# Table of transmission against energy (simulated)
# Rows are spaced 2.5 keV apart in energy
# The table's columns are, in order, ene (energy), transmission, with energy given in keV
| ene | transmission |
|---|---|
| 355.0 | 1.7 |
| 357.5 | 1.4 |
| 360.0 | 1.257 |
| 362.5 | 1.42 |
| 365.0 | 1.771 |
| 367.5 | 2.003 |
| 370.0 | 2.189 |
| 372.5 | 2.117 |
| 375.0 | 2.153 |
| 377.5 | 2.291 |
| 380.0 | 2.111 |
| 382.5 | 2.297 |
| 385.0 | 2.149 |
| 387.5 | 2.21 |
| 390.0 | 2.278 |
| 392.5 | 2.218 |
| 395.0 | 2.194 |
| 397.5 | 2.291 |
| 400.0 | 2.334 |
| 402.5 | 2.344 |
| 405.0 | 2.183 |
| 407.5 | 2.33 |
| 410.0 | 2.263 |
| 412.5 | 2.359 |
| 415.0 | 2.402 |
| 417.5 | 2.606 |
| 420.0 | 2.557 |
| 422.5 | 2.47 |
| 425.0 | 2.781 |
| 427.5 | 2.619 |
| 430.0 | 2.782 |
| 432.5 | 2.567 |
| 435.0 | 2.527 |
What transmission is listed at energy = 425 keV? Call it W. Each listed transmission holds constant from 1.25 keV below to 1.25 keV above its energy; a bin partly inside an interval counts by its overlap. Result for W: 2.781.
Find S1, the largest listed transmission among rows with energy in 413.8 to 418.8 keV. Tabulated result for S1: 2.606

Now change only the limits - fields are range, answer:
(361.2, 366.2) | 1.771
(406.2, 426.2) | 2.781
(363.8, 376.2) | 2.189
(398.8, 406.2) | 2.344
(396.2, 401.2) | 2.334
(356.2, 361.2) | 1.4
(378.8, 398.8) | 2.297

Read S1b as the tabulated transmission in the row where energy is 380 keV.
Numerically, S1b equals 2.111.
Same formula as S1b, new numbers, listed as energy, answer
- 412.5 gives 2.359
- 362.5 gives 1.42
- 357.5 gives 1.4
